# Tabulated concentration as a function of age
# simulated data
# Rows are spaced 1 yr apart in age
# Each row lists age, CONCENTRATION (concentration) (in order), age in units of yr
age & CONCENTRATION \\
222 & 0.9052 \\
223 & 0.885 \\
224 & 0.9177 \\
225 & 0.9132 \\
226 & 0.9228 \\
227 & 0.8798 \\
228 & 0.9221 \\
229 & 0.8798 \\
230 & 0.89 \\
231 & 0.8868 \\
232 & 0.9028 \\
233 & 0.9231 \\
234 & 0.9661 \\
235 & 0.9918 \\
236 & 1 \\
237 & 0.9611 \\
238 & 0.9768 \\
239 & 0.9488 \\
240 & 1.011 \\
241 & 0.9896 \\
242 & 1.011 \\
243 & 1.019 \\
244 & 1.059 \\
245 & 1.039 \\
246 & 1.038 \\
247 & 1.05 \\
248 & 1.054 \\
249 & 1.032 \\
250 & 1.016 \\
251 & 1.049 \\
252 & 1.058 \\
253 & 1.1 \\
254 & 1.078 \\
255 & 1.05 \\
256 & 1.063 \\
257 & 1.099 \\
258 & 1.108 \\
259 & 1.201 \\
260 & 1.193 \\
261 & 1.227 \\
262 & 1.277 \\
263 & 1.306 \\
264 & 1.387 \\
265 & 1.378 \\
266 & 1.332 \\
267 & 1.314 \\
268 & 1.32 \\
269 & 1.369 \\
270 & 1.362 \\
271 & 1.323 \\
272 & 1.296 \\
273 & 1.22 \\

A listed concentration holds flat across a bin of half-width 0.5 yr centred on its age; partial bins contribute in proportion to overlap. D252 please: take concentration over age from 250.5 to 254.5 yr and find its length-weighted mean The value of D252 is 1.07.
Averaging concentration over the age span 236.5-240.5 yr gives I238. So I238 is 0.974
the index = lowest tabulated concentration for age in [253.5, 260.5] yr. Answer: 1.05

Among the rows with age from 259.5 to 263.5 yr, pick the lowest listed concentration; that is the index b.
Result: 1.193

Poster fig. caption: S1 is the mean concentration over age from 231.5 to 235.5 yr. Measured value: 0.946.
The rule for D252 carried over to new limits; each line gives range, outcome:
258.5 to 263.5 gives 1.24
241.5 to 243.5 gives 1.01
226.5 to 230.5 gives 0.893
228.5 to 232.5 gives 0.89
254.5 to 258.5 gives 1.08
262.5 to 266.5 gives 1.35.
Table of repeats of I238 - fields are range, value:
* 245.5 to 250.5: 1.04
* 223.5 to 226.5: 0.918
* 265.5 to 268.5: 1.32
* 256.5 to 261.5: 1.17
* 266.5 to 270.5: 1.34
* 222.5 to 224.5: 0.901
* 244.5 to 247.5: 1.04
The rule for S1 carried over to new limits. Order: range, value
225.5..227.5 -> 0.901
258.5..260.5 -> 1.2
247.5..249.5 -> 1.04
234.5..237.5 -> 0.984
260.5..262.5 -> 1.25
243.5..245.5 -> 1.05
